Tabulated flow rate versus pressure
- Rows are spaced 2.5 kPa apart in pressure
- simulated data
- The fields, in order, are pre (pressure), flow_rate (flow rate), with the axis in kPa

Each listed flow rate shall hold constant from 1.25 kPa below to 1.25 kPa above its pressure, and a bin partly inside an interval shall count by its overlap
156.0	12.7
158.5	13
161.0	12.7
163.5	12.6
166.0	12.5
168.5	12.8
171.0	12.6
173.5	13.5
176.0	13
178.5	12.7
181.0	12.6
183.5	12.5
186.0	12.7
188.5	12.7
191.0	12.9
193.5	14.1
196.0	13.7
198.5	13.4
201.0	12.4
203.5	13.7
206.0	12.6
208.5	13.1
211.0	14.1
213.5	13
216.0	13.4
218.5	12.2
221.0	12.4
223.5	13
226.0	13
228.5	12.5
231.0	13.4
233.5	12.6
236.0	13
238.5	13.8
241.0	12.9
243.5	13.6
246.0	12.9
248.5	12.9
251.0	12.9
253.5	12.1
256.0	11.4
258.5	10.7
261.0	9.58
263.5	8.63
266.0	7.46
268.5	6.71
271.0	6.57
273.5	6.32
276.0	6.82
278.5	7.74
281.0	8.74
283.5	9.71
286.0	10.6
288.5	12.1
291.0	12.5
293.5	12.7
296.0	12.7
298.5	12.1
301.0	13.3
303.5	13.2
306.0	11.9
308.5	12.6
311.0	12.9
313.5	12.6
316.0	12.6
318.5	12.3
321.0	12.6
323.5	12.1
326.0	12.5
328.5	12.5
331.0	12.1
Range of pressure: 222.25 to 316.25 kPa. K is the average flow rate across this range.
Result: 11.3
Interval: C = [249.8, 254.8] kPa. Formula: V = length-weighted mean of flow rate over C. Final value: 12.5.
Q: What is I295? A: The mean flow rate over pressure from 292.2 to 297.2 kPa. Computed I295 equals 12.7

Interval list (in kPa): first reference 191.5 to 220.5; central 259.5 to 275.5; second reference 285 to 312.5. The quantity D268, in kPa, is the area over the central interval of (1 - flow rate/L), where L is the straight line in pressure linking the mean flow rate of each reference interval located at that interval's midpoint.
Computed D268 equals 6.5 kPa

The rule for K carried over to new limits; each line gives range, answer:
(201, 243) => 13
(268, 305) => 10.2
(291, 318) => 12.6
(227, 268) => 11.8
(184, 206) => 13.1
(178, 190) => 12.6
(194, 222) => 13.1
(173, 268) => 12.5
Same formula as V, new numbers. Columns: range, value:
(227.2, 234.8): 12.8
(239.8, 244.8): 13.2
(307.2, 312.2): 12.7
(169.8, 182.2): 12.9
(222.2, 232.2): 13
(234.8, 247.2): 13.2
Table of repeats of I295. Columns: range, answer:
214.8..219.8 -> 12.8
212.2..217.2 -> 13.2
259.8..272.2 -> 7.79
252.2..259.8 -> 11.4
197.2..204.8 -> 13.2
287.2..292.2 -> 12.3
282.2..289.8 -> 10.8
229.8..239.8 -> 13.2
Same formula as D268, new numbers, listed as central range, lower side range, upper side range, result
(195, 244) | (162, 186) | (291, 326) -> -1.5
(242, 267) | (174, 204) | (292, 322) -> 3.0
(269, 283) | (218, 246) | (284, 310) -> 5.8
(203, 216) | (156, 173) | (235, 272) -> -1.6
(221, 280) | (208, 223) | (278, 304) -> 6.9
